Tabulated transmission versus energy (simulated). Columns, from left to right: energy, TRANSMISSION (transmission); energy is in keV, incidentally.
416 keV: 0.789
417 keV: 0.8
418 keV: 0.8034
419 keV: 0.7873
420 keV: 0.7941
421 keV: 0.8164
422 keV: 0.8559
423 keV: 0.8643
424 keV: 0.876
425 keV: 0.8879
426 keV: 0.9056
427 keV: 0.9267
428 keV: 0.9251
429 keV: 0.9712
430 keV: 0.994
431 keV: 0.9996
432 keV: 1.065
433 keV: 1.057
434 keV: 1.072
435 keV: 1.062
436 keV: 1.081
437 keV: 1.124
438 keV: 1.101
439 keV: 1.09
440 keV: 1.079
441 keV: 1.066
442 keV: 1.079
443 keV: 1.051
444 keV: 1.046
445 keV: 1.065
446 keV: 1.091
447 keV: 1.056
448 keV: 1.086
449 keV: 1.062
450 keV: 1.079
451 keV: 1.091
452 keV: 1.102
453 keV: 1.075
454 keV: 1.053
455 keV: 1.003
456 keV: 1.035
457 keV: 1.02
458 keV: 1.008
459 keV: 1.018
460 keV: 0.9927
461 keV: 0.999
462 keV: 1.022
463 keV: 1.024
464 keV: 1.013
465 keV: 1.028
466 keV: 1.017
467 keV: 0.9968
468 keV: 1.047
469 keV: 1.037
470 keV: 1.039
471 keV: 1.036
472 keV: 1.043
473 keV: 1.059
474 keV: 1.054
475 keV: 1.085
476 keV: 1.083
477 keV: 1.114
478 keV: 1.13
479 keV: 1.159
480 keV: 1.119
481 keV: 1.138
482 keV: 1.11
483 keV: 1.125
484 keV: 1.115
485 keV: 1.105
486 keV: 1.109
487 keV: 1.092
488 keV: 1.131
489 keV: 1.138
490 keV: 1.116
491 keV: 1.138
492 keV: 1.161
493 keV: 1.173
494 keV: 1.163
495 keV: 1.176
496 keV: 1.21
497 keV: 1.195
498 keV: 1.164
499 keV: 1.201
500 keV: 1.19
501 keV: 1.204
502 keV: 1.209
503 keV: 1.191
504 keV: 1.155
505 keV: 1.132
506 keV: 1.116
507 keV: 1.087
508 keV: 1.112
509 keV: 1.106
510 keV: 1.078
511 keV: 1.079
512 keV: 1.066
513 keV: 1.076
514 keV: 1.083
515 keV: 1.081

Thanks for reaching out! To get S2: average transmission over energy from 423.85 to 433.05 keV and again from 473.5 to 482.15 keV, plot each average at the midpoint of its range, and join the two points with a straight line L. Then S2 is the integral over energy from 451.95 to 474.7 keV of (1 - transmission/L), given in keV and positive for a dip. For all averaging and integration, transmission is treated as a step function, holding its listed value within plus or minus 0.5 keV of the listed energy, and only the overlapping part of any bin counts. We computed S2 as 0.7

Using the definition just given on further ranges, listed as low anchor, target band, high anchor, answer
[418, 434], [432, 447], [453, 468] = -1.86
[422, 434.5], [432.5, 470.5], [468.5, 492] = -1.19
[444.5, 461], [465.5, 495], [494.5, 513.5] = 0.07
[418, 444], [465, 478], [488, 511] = 0.35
